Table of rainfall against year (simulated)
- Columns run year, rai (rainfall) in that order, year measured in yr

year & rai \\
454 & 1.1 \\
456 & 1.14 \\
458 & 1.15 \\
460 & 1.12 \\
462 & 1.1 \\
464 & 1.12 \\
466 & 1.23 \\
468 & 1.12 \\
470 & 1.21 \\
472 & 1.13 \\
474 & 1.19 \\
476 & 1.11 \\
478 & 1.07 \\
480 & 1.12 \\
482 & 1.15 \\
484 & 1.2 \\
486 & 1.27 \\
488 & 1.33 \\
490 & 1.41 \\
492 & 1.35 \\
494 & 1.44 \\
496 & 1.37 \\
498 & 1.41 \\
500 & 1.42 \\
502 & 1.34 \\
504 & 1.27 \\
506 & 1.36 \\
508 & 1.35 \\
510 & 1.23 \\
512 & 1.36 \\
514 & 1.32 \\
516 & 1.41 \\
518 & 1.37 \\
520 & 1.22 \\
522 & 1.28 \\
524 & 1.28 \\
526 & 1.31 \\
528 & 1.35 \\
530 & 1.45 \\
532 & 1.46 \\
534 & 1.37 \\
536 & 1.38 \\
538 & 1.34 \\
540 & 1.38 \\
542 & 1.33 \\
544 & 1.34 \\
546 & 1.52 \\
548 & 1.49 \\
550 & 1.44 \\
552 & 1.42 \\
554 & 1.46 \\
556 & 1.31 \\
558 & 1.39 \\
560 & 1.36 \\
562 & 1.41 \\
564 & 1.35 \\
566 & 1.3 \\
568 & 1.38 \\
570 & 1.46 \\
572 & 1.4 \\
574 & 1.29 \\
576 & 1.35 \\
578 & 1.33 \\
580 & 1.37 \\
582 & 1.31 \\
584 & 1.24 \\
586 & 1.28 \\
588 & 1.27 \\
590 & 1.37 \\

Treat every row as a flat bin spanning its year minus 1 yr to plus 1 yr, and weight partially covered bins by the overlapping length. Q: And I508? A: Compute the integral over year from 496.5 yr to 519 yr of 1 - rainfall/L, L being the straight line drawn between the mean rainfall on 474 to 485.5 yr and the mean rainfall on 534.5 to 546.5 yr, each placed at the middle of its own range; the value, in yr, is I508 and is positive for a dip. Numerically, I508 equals -1.8 yr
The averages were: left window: 1.14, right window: 1.38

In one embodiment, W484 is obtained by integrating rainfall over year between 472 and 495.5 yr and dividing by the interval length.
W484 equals 1.24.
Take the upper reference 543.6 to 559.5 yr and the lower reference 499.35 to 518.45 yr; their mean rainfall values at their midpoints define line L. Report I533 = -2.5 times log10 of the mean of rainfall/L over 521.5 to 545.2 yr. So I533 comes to 0.023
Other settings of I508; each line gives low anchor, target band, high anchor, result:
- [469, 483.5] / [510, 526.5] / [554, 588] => -1.09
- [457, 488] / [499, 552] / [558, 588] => -4.44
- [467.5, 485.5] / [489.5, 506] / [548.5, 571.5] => -2.24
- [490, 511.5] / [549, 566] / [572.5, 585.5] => -0.76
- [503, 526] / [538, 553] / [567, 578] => -0.75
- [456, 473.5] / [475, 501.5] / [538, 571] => -1.47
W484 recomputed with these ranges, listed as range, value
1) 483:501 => 1.36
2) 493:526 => 1.34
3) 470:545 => 1.31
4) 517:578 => 1.37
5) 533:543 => 1.36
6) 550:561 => 1.39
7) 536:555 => 1.41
